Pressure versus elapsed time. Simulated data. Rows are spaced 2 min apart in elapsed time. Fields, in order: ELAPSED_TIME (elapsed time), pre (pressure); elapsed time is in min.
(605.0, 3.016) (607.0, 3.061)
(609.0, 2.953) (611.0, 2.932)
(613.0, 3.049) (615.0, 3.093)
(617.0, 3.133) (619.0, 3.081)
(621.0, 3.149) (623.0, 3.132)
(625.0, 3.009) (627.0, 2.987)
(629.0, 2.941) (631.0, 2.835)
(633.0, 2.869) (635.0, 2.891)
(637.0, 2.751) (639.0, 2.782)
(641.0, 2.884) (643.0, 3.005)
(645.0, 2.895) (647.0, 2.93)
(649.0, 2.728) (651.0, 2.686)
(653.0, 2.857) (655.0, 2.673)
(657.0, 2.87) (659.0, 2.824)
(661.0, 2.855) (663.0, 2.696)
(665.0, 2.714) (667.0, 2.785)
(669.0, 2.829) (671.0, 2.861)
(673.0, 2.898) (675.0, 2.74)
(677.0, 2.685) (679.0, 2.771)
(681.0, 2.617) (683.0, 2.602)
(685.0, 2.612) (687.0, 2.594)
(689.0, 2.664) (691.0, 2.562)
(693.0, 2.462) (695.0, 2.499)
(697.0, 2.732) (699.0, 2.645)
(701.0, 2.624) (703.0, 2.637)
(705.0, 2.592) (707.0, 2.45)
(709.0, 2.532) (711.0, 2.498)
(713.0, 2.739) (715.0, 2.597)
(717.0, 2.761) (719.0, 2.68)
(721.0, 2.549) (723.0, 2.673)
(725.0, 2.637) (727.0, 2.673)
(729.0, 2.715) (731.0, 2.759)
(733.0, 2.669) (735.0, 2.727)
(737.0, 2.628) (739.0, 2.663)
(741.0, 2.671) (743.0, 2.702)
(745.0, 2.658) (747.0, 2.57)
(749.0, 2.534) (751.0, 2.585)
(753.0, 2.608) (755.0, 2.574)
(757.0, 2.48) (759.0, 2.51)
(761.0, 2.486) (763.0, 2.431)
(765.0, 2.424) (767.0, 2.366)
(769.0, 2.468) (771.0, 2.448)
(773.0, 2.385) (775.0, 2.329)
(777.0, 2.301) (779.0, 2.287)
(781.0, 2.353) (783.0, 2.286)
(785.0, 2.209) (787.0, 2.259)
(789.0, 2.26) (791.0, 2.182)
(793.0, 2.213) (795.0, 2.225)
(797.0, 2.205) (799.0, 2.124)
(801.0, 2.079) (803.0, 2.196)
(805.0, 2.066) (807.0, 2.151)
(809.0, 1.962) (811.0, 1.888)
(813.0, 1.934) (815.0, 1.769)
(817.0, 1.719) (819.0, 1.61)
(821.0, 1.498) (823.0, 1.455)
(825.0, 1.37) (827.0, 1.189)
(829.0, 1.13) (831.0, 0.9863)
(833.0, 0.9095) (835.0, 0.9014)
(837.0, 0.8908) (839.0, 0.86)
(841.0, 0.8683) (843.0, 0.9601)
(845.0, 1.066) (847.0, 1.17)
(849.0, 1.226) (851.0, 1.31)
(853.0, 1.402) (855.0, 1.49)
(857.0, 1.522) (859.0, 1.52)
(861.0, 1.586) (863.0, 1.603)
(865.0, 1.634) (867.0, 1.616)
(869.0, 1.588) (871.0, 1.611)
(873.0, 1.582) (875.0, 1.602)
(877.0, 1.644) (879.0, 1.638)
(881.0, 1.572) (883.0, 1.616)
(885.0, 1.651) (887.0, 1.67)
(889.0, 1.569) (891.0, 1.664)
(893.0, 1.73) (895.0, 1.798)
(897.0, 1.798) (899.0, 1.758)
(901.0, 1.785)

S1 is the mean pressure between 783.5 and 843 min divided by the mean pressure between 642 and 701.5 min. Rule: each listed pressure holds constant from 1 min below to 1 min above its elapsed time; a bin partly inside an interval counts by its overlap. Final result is 0.62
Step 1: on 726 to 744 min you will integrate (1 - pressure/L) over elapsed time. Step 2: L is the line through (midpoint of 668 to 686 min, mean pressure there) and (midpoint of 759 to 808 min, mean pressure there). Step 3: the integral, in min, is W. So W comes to -1.4 min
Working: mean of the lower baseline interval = 2.74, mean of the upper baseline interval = 2.29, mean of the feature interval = 2.69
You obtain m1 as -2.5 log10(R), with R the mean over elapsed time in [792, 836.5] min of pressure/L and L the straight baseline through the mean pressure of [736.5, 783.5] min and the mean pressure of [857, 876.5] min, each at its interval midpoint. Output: 0.207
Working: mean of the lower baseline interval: 2.49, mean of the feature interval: 1.7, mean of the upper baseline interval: 1.59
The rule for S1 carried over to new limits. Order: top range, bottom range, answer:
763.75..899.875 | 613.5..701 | 0.61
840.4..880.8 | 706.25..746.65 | 0.54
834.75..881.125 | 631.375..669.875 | 0.49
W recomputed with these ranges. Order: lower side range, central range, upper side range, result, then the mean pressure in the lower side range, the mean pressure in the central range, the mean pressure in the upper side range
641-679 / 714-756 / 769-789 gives -2.48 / 2.81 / 2.65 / 2.32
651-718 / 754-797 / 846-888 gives -4.93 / 2.68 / 2.35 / 1.54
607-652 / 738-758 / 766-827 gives -2.40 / 2.94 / 2.6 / 2.07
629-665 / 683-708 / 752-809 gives 0.46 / 2.83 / 2.59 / 2.31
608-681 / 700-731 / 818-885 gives -3.61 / 2.88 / 2.63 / 1.36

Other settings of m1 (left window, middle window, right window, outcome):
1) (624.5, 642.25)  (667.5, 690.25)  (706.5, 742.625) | 0.020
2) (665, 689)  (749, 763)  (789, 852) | -0.211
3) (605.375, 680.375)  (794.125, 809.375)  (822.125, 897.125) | -0.185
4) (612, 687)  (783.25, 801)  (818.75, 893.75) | -0.195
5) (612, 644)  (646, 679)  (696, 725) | 0.015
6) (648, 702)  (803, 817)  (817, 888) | -0.158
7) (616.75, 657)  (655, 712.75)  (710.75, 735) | 0.041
